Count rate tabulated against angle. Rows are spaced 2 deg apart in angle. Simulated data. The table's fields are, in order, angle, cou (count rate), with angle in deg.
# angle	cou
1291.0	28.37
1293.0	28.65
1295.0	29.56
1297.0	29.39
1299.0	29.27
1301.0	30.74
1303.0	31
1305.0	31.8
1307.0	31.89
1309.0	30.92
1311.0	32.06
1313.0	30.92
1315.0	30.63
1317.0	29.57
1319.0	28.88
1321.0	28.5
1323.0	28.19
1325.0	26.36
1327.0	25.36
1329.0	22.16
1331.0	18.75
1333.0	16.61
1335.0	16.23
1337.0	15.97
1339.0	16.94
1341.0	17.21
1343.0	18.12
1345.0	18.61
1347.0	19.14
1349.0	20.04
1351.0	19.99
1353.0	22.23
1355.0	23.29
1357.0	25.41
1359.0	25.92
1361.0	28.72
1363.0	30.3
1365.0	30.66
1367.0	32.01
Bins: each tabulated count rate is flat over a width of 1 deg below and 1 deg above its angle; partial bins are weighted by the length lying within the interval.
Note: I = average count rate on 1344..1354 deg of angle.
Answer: 20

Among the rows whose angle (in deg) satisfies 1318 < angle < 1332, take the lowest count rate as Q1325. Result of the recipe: 18.75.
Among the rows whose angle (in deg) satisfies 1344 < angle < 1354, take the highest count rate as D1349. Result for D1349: 22.23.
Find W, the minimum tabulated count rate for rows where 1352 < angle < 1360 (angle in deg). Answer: 22.23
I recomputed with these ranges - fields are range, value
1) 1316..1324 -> 28.8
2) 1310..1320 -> 30.4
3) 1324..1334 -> 21.8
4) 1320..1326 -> 27.7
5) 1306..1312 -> 31.6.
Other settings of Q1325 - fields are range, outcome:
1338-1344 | 16.94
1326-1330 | 22.16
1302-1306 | 31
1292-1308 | 28.65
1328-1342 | 15.97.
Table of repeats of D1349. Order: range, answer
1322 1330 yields 28.19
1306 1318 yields 32.06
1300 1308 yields 31.89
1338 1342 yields 17.21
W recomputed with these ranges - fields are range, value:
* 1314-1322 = 28.5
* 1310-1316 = 30.63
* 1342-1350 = 18.12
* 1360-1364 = 28.72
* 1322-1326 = 26.36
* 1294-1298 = 29.39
